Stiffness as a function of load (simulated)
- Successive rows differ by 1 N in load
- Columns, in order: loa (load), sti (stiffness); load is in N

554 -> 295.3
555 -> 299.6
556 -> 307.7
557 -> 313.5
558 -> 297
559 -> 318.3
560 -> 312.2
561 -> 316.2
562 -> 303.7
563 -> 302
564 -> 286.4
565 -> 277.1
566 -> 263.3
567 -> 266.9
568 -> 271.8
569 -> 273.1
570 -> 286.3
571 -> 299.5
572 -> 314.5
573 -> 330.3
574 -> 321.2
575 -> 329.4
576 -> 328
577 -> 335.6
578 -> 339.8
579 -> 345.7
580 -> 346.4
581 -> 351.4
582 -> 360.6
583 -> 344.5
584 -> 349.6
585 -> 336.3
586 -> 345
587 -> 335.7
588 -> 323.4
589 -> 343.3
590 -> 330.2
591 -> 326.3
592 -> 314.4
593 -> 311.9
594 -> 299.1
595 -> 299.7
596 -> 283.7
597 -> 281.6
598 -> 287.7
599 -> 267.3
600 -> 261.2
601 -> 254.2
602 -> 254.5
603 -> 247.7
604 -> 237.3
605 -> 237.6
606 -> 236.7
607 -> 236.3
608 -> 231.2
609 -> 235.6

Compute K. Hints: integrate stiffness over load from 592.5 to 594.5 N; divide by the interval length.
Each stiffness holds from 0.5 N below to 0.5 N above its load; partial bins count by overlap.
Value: 306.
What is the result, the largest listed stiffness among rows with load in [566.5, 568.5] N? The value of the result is 271.8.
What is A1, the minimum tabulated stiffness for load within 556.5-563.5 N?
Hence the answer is 297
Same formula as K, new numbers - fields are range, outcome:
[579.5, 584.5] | 350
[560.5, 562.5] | 310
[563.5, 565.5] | 282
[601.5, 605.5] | 244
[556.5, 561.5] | 311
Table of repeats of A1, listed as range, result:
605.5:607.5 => 236.3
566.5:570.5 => 266.9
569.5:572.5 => 286.3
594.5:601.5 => 254.2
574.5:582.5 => 328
